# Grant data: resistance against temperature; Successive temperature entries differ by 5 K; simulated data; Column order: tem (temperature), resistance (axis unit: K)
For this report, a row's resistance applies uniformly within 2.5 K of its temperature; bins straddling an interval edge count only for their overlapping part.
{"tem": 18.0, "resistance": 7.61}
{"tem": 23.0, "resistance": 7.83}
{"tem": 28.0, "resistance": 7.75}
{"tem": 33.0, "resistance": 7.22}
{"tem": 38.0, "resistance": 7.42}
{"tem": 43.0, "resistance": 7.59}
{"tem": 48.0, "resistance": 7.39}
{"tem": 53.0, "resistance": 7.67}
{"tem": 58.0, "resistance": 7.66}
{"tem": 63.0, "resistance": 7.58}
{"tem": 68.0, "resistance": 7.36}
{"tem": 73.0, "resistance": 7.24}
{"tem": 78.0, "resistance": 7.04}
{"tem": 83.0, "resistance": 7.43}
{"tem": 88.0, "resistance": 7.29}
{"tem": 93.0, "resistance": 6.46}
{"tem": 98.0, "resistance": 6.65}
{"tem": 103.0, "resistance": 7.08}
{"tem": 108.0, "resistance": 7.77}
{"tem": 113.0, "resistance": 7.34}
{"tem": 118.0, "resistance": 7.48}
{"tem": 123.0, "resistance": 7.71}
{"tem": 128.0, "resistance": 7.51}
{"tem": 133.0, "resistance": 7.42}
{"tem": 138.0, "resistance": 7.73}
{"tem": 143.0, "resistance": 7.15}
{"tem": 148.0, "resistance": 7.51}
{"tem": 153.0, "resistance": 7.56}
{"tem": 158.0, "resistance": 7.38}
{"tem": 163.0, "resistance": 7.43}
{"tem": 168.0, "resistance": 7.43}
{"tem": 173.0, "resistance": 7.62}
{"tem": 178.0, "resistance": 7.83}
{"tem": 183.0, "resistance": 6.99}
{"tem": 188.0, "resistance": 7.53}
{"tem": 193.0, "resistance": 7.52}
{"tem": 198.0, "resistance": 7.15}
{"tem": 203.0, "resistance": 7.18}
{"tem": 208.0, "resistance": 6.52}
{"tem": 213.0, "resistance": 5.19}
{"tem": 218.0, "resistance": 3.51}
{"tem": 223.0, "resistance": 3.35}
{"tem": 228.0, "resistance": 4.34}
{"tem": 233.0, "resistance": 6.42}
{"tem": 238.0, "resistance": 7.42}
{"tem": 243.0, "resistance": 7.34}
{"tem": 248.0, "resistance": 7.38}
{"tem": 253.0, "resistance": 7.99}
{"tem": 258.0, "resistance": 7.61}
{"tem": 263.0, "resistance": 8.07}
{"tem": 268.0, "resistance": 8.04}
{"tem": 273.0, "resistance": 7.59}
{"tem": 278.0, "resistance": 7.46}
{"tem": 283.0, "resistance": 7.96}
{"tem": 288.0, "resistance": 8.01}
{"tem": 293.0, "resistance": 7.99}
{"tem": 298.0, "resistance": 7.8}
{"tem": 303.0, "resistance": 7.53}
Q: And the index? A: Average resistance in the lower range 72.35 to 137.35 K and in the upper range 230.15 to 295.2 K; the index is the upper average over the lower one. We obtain 1.05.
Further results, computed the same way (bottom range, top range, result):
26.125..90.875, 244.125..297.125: 1.05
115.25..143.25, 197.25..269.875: 0.86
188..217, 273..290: 1.17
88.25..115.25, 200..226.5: 0.73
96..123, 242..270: 1.06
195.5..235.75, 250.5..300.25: 1.44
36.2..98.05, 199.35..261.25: 0.85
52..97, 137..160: 1.02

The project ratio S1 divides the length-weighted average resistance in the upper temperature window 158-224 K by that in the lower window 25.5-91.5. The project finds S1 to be 0.90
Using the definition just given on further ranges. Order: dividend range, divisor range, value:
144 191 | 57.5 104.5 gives 1.04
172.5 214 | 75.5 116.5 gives 0.99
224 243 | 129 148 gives 0.81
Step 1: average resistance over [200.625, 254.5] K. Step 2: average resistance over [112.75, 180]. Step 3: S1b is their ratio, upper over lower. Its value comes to 0.80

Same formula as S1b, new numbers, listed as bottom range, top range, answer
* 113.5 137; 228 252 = 0.92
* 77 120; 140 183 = 1.04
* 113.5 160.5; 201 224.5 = 0.69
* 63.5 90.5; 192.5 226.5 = 0.77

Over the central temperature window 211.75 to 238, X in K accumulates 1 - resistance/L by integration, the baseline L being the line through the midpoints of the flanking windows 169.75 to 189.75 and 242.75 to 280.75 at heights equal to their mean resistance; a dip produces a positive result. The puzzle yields 9.7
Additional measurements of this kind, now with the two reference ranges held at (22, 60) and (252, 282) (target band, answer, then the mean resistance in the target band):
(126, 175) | 1.3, 7.47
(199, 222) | 6.5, 5.55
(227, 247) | 3.0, 6.61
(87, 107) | 1.9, 6.91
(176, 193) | 0.6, 7.45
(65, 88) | 1.0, 7.28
